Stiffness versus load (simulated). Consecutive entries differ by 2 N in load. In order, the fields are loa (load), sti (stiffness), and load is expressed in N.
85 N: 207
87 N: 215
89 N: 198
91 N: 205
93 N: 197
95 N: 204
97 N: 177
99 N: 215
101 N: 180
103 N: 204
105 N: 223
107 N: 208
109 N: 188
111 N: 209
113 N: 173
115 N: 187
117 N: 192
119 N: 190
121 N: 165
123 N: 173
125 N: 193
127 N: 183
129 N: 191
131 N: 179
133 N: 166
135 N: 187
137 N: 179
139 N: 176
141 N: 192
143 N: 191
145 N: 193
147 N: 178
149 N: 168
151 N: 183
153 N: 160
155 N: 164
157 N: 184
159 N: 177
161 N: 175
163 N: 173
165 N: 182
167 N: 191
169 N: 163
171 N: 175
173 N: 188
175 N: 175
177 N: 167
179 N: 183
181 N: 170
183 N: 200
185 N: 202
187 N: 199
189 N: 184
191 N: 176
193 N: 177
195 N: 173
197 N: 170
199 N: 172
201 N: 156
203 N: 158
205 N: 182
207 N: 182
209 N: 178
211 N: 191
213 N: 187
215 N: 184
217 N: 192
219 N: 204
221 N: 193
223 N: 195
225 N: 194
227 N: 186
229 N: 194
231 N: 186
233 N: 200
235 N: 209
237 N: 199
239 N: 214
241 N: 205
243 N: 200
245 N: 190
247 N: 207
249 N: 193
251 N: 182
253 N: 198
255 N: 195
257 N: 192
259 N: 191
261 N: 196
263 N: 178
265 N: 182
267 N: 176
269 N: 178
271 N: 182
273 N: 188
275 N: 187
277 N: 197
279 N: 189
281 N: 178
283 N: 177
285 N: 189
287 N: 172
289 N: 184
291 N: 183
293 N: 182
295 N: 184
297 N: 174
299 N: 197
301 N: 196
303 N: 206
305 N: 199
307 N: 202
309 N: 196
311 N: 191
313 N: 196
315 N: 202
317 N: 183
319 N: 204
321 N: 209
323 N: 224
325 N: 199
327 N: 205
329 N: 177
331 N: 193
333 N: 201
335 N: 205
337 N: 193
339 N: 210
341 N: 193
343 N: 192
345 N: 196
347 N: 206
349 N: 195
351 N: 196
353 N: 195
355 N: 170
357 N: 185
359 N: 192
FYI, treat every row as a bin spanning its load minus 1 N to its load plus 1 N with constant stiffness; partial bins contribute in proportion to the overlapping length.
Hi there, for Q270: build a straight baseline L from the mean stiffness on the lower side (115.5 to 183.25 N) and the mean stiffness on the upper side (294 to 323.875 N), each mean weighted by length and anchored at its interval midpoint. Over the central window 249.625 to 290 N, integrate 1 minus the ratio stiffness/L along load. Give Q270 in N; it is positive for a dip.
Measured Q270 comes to 1.5 N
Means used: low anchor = 179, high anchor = 197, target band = 186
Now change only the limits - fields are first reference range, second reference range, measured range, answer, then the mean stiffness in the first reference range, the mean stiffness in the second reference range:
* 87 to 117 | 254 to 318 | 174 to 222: 2.9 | 198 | 188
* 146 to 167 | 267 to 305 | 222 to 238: -1.2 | 175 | 186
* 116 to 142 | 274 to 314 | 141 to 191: 0.9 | 182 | 189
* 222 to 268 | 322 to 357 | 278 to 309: 1.2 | 194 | 197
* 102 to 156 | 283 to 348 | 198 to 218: 1.2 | 185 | 195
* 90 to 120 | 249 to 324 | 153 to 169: 1.5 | 197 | 190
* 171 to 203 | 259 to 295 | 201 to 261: -3.6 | 179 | 184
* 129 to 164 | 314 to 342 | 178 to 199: 0.0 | 178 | 200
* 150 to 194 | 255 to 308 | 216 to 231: -0.9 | 179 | 187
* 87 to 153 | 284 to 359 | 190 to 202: 1.3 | 189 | 194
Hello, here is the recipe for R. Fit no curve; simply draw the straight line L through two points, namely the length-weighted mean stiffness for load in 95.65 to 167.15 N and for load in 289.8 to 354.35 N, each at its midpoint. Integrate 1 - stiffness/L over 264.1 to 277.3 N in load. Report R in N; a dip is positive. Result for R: 0.6 N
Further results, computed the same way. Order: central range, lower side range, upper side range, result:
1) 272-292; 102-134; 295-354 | 1.2 N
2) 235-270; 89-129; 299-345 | 0.7 N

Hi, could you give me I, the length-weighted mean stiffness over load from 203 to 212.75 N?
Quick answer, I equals 181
